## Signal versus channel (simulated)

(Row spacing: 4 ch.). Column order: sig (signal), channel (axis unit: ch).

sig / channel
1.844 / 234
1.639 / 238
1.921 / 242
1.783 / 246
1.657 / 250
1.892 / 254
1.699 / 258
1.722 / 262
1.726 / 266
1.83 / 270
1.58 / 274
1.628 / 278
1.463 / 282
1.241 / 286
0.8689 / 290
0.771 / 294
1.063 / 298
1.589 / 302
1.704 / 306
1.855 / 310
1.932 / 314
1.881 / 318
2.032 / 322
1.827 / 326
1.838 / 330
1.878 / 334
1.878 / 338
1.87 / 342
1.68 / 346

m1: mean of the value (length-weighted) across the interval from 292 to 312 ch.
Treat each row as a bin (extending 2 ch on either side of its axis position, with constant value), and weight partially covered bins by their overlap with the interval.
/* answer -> 1.4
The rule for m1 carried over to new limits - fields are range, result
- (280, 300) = 1.08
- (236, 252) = 1.75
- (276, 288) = 1.44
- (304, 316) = 1.83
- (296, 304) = 1.33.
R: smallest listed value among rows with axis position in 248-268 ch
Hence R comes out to 1.657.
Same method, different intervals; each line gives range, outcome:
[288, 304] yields 0.771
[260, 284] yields 1.463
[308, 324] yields 1.855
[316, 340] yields 1.827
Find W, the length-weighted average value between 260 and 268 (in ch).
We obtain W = 1.72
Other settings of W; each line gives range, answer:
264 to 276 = 1.71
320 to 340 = 1.89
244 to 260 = 1.76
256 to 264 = 1.71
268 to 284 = 1.63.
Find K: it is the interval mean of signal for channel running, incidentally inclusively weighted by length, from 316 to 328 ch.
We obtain 1.91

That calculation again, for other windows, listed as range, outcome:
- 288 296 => 0.82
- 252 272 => 1.77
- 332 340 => 1.88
